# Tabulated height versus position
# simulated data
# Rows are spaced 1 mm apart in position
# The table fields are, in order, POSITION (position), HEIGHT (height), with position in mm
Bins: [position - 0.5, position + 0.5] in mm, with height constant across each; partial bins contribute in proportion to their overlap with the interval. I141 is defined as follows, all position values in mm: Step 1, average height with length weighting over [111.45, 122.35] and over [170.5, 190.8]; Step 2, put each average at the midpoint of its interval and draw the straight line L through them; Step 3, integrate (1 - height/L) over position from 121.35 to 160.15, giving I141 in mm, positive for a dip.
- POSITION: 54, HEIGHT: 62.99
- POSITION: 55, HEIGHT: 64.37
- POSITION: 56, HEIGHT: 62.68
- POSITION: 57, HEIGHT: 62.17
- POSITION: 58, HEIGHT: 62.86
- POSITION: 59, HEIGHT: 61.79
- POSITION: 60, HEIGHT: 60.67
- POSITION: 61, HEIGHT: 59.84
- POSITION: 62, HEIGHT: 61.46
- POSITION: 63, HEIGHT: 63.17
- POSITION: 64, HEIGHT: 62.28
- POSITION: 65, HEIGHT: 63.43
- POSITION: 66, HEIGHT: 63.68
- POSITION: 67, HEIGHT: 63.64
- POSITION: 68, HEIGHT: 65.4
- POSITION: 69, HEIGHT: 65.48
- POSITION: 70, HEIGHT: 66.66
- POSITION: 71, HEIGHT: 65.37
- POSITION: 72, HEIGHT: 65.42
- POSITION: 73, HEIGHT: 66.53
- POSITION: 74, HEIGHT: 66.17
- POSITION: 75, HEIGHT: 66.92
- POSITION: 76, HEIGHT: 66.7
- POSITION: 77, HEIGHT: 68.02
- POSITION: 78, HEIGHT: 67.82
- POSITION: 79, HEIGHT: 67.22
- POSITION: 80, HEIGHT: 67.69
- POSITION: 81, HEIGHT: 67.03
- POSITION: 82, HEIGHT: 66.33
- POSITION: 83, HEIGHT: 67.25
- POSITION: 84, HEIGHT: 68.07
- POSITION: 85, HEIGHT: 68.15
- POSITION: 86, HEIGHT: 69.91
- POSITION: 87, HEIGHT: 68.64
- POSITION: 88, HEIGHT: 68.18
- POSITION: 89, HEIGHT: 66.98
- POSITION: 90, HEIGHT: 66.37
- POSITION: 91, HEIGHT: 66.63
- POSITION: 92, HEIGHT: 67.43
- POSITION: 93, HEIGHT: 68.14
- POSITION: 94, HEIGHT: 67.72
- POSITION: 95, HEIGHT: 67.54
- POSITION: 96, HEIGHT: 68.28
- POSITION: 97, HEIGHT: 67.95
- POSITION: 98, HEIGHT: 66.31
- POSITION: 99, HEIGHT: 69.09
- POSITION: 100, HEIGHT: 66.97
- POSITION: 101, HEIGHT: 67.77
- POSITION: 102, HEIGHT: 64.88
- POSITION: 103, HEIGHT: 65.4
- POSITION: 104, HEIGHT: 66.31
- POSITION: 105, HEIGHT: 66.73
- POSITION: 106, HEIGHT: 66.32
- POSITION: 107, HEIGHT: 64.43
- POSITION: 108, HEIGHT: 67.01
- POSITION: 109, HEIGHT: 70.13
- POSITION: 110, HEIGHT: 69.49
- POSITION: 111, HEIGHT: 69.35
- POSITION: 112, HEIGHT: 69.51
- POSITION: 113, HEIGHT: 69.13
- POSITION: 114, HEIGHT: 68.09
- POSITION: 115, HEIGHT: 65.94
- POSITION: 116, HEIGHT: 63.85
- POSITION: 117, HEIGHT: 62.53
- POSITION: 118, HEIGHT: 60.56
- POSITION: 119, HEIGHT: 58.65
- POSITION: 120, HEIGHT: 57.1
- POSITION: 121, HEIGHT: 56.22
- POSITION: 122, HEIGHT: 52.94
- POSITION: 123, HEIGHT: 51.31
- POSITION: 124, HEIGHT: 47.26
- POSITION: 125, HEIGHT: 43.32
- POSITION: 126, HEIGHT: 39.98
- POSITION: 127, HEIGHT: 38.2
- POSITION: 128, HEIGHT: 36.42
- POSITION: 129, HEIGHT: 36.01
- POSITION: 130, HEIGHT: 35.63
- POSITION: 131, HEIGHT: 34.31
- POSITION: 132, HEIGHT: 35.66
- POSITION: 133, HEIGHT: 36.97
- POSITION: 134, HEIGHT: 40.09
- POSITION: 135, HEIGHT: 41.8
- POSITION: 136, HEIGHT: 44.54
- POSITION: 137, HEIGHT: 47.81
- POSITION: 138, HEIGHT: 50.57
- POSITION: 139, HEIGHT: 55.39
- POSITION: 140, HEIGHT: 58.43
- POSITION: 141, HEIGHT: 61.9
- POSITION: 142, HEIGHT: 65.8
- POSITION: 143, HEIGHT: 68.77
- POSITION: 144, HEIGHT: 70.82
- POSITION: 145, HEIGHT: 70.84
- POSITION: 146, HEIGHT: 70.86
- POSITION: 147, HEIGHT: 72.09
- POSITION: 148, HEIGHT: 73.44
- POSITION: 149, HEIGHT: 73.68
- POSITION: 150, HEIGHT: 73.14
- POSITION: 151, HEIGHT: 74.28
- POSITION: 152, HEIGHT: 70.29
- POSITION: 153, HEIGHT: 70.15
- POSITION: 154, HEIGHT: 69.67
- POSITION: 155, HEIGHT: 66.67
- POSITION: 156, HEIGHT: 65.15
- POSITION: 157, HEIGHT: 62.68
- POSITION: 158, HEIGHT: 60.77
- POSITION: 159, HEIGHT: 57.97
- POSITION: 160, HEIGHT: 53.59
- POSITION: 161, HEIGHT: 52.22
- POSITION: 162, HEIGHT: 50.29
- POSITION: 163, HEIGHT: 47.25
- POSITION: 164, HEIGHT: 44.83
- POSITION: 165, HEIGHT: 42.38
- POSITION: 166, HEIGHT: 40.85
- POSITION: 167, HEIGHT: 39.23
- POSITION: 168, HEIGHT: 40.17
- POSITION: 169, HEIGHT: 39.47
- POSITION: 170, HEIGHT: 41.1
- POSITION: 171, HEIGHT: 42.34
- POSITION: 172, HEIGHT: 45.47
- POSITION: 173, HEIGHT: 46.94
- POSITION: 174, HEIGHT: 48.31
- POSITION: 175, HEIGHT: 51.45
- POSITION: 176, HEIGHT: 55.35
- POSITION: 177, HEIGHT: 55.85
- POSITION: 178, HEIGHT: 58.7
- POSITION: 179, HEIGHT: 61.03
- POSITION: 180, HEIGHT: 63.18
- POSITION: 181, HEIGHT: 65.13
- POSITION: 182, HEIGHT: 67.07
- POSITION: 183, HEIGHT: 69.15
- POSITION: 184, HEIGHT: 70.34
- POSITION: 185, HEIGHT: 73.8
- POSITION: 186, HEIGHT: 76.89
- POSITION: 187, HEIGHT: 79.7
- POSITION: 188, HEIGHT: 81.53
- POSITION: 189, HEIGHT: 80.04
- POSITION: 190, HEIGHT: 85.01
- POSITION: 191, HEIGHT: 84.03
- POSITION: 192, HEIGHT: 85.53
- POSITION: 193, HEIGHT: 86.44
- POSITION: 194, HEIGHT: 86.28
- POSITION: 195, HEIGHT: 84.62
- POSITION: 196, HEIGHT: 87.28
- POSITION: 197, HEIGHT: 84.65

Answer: 4.43 mm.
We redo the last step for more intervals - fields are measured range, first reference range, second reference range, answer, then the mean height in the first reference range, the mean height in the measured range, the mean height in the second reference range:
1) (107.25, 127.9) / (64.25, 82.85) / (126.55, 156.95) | 0.59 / 66.1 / 58.7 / 57.1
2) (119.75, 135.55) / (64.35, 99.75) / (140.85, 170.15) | 5.08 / 66.9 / 42.5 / 59.9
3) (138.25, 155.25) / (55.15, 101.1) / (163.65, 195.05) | -1.37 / 65.9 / 68.4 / 62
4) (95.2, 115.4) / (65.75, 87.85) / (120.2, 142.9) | -4.08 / 66.8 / 67.5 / 46.5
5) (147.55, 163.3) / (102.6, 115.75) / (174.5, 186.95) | 0.39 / 67.5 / 64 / 64.6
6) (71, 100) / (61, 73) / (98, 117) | -0.86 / 64.1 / 67.4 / 67.1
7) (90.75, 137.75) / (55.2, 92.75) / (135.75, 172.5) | 3.29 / 65.5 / 57.5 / 57.8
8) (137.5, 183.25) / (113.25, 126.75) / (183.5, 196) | 7.61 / 55.9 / 58.3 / 81.4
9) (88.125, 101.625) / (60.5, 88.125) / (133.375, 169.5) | -0.78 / 65.9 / 67.5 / 57.9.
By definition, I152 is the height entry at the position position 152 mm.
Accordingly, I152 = 70.29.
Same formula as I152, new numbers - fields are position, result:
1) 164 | 44.83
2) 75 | 66.92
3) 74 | 66.17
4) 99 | 69.09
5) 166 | 40.85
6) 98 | 66.31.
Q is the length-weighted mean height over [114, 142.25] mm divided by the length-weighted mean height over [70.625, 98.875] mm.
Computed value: 0.73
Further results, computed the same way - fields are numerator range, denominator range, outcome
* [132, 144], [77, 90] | 0.77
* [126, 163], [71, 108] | 0.84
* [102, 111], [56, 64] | 1.08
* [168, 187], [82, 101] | 0.85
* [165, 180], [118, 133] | 1.07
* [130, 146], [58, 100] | 0.79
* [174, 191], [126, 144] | 1.46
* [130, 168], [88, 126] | 0.89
